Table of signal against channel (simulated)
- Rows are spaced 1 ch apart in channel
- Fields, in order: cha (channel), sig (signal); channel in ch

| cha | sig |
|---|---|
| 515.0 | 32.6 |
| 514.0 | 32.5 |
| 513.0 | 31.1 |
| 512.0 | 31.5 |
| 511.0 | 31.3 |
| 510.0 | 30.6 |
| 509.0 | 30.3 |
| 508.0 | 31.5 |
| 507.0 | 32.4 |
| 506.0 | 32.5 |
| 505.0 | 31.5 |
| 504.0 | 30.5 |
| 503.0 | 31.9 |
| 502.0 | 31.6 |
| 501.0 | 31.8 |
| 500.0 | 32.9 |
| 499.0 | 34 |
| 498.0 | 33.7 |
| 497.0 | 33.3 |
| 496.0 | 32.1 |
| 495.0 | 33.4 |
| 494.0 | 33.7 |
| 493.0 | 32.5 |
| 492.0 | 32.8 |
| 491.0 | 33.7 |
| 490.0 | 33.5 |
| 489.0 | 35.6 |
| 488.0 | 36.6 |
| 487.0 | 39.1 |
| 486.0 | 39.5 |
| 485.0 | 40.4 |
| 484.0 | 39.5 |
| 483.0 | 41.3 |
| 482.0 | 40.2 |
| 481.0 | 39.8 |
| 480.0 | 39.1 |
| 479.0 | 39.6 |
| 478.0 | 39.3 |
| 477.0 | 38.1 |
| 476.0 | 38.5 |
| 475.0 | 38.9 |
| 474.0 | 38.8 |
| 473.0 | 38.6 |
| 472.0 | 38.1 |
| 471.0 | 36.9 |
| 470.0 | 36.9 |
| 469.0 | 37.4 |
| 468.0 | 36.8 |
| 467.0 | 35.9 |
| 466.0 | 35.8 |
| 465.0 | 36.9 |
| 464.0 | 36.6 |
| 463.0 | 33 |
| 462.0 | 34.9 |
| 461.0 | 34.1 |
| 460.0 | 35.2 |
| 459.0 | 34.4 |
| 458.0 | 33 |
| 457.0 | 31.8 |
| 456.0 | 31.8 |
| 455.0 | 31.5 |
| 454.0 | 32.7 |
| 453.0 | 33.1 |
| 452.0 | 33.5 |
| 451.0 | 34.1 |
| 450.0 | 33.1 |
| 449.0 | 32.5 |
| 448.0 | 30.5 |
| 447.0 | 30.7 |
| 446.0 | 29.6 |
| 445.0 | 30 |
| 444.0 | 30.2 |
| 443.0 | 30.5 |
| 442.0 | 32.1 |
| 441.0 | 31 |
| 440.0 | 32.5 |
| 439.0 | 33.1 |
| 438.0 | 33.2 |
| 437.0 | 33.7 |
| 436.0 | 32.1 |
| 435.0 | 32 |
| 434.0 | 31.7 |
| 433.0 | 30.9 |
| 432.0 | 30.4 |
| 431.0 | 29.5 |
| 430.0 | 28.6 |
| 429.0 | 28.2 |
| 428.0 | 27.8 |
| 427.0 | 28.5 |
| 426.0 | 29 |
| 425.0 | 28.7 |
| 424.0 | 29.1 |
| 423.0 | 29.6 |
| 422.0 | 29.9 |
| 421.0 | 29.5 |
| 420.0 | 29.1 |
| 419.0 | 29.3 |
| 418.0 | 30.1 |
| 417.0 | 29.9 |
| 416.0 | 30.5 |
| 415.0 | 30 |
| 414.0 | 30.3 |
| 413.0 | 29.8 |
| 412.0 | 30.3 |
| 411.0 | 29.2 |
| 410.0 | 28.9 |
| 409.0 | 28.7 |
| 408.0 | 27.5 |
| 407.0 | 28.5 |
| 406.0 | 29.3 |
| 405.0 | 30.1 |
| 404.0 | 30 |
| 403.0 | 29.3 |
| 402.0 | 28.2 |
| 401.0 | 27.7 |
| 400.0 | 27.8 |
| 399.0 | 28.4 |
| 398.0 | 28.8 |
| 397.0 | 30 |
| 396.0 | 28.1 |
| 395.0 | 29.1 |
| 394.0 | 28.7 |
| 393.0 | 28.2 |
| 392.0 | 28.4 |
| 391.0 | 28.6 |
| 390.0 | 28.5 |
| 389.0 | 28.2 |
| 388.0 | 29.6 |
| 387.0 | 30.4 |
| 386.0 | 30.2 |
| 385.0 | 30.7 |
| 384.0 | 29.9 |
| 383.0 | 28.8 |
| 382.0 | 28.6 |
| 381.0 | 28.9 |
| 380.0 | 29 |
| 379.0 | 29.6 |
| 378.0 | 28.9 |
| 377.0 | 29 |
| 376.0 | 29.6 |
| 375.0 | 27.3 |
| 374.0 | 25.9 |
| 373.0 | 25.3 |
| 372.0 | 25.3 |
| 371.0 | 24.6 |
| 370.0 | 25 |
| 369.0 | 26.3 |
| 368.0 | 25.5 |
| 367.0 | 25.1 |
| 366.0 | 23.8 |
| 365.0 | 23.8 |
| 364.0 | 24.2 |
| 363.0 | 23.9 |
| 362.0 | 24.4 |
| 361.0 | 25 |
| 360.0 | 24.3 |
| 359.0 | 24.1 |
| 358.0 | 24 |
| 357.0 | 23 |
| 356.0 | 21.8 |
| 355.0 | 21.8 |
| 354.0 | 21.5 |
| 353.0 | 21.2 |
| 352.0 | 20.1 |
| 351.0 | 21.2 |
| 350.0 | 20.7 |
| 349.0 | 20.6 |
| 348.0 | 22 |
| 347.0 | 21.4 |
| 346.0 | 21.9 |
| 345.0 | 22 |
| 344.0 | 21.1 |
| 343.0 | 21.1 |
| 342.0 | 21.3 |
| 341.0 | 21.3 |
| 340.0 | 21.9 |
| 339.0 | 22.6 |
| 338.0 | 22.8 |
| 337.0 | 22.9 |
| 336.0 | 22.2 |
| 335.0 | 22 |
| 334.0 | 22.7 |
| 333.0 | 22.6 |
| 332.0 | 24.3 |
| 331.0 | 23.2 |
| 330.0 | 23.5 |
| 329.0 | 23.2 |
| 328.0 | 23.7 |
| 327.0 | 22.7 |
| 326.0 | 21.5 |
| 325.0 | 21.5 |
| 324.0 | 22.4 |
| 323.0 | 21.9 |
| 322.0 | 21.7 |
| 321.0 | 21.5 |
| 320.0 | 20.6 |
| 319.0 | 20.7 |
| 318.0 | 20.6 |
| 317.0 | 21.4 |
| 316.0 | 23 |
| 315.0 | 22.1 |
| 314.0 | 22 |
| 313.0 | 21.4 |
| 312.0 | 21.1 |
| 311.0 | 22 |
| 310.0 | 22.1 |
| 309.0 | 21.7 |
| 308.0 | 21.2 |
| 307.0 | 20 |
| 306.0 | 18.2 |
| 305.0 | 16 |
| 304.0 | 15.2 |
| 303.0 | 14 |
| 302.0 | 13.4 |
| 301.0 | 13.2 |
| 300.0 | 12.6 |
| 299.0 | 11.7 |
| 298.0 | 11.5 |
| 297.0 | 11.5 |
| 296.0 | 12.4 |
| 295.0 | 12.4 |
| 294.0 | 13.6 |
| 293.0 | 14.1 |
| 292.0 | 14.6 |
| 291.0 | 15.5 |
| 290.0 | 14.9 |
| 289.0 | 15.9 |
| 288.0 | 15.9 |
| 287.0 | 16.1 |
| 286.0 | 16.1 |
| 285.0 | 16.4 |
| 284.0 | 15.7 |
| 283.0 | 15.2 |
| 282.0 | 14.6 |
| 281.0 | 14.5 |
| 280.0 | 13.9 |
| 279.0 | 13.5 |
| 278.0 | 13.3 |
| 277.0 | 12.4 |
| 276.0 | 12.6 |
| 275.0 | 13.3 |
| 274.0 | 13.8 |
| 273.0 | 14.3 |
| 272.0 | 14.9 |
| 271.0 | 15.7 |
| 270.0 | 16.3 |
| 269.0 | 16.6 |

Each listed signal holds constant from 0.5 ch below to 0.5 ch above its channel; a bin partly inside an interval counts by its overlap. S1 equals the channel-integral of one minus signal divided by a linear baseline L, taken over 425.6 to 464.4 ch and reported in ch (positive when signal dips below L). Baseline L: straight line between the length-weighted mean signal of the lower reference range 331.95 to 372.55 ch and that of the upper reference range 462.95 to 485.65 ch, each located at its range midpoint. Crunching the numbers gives 3.05 ch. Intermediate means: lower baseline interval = 22.8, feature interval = 31.8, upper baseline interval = 38.2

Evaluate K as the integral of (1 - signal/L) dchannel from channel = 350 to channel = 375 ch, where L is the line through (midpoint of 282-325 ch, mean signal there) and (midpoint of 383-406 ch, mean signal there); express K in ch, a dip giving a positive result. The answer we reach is 1.2 ch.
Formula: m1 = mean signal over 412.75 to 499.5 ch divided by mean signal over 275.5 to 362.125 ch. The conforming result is 1.7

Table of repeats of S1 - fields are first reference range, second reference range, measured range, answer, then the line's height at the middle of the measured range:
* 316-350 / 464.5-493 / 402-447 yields 2.5 ch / 31.9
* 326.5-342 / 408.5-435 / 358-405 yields -1.9 ch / 26.4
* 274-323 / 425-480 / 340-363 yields 0.3 ch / 22.4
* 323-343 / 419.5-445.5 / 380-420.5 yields -2.0 ch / 27.8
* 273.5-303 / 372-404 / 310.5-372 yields -2.9 ch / 21.8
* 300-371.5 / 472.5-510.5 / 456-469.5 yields -0.9 ch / 32.8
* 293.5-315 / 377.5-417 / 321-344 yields -2.2 ch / 20.4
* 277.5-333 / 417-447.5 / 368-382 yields -1.4 ch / 24.8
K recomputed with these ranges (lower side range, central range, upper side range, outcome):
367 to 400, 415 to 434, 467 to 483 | 1.93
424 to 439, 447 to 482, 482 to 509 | -3.44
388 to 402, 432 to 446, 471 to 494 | 0.64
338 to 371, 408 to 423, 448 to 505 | -0.28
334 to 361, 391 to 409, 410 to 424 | -0.55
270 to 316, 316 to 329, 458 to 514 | -2.10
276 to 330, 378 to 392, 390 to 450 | -1.68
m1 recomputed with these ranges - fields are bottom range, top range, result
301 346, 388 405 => 1.36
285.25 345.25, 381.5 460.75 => 1.57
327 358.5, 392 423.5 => 1.32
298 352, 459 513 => 1.71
